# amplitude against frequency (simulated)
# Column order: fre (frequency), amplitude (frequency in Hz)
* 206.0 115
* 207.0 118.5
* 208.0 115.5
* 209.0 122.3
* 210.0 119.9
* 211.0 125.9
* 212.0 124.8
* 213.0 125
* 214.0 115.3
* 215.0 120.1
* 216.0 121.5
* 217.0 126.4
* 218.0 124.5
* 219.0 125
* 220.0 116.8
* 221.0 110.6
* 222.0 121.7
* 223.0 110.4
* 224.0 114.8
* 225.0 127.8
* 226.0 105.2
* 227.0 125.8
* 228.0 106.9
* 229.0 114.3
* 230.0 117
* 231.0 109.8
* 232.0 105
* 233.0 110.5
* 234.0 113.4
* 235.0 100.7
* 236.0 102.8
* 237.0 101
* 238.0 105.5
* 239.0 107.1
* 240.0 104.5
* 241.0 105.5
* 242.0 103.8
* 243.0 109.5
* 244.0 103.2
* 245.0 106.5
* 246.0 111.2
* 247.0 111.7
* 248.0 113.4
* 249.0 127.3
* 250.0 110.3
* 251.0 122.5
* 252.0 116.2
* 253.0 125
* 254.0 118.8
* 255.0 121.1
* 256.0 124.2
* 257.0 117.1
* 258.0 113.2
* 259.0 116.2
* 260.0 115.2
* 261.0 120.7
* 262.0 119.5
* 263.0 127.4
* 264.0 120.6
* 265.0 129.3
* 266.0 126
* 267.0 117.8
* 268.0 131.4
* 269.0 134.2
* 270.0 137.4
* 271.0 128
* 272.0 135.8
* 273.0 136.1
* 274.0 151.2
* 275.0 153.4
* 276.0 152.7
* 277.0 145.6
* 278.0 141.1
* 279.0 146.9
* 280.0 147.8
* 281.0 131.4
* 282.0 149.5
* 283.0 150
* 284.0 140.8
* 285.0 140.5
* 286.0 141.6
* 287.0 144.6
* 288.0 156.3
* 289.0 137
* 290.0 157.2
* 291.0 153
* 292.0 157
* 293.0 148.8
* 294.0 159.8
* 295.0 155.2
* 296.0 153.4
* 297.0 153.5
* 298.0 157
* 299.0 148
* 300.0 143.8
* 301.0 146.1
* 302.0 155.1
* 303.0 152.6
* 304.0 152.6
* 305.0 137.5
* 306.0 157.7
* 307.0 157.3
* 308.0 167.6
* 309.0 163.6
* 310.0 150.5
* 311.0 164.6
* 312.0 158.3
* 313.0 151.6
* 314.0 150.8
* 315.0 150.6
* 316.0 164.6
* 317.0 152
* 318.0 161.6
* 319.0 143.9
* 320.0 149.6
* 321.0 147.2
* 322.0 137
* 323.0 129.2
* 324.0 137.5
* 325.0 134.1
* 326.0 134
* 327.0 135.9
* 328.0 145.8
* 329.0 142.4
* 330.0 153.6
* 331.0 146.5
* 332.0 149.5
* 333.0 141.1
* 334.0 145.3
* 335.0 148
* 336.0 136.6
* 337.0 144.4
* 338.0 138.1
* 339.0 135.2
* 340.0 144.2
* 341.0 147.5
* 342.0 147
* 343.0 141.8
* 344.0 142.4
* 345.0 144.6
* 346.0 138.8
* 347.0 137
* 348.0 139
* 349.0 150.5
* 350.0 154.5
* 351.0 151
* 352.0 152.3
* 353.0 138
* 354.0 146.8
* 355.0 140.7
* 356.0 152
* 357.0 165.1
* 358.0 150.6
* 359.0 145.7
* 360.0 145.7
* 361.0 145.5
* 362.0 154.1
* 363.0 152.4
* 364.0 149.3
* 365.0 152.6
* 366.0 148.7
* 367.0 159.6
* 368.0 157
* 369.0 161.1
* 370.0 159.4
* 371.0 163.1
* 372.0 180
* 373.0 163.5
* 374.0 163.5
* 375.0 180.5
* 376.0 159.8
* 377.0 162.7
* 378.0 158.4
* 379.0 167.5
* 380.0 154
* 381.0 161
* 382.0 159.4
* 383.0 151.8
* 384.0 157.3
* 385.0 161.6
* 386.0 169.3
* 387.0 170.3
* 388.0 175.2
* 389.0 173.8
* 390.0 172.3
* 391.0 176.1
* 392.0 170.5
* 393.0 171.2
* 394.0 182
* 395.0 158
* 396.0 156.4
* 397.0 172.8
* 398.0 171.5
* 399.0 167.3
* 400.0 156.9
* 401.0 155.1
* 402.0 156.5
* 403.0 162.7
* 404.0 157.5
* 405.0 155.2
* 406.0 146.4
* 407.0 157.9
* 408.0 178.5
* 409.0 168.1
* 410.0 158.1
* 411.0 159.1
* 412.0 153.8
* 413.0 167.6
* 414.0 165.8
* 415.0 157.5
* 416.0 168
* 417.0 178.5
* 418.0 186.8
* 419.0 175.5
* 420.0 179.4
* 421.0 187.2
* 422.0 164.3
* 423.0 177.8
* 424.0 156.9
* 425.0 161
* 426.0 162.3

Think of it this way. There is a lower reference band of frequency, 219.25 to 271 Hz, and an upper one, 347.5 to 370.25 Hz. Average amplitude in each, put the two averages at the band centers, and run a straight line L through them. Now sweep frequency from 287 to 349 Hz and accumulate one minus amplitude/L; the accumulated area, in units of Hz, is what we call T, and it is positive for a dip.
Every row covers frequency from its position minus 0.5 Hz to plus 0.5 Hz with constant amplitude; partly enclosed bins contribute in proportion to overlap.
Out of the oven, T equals -4.6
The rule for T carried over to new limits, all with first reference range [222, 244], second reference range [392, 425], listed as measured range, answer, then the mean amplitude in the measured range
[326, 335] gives -0.2 Hz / 145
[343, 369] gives 0.1 Hz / 149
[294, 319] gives -4.0 Hz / 154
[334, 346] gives 0.1 Hz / 143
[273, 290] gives -2.8 Hz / 146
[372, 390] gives -0.9 Hz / 165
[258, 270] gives -0.4 Hz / 124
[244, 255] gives -0.1 Hz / 116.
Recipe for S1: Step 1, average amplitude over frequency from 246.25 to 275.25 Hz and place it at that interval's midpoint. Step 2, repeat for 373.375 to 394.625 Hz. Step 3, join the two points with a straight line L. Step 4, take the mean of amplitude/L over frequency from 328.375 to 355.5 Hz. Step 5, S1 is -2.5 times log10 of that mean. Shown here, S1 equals 0.06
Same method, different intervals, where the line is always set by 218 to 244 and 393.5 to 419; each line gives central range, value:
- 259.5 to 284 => -0.10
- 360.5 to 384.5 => -0.04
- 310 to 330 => -0.07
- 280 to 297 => -0.16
